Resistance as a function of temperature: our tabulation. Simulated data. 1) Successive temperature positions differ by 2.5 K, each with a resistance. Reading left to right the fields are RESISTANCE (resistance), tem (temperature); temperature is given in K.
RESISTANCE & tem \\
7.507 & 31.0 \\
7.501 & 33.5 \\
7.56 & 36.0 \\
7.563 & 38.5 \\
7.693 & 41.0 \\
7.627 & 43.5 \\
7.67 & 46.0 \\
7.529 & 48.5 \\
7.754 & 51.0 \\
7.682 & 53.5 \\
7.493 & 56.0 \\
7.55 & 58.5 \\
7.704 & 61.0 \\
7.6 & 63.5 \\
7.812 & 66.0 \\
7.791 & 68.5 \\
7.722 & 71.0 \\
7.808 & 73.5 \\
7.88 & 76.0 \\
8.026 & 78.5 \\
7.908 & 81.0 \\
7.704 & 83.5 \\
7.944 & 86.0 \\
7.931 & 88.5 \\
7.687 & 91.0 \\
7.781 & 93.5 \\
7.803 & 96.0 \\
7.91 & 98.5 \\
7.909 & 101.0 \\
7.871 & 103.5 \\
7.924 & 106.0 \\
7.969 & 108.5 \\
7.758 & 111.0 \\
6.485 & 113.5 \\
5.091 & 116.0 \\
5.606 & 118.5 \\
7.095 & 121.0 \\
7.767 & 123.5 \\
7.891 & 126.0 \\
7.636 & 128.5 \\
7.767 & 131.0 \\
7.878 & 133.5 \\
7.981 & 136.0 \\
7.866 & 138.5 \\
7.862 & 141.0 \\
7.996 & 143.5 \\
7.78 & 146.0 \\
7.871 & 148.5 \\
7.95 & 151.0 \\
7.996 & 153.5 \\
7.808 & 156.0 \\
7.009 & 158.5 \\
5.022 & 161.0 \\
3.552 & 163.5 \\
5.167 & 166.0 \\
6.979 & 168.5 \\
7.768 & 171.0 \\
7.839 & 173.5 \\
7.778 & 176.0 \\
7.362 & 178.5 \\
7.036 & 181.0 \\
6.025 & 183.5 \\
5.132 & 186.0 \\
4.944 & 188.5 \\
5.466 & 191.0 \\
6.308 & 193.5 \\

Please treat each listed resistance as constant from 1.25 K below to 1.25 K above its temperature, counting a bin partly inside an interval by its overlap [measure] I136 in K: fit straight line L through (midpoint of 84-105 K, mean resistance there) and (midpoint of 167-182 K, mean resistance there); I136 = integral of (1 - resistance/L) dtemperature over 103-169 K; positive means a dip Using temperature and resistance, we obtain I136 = 4.1 K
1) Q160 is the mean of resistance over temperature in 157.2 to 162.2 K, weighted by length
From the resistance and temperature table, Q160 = 6.04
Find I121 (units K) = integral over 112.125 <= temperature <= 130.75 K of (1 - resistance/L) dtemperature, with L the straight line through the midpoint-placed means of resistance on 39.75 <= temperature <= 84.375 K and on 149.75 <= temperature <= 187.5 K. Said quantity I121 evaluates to 0.7 K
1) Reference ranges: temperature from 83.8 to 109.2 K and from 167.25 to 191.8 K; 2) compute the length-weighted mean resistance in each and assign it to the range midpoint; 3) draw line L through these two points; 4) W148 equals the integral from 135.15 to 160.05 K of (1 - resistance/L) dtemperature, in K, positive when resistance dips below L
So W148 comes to -2.3 K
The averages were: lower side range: 7.86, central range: 7.78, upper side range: 6.65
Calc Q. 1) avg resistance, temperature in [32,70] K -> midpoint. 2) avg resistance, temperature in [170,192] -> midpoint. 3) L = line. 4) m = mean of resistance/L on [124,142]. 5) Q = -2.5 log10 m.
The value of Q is -0.13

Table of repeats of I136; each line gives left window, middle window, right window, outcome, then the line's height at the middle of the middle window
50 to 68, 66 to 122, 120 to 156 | 1.4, 7.73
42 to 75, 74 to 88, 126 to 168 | -0.6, 7.56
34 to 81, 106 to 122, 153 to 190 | 0.7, 7.08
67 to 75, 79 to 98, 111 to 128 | -1.1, 7.42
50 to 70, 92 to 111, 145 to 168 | -1.6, 7.25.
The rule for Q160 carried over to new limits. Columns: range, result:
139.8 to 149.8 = 7.88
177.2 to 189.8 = 6.1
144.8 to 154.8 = 7.9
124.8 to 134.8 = 7.79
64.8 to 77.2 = 7.8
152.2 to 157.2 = 7.9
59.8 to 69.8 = 7.73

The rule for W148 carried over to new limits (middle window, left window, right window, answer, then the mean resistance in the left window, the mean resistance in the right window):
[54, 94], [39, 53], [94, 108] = 0.0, 7.65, 7.88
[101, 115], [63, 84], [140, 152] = 0.5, 7.82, 7.89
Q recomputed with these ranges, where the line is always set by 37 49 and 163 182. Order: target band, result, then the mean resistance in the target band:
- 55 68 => -0.020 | 7.64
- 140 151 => -0.133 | 7.89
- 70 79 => -0.061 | 7.85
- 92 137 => -0.042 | 7.45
